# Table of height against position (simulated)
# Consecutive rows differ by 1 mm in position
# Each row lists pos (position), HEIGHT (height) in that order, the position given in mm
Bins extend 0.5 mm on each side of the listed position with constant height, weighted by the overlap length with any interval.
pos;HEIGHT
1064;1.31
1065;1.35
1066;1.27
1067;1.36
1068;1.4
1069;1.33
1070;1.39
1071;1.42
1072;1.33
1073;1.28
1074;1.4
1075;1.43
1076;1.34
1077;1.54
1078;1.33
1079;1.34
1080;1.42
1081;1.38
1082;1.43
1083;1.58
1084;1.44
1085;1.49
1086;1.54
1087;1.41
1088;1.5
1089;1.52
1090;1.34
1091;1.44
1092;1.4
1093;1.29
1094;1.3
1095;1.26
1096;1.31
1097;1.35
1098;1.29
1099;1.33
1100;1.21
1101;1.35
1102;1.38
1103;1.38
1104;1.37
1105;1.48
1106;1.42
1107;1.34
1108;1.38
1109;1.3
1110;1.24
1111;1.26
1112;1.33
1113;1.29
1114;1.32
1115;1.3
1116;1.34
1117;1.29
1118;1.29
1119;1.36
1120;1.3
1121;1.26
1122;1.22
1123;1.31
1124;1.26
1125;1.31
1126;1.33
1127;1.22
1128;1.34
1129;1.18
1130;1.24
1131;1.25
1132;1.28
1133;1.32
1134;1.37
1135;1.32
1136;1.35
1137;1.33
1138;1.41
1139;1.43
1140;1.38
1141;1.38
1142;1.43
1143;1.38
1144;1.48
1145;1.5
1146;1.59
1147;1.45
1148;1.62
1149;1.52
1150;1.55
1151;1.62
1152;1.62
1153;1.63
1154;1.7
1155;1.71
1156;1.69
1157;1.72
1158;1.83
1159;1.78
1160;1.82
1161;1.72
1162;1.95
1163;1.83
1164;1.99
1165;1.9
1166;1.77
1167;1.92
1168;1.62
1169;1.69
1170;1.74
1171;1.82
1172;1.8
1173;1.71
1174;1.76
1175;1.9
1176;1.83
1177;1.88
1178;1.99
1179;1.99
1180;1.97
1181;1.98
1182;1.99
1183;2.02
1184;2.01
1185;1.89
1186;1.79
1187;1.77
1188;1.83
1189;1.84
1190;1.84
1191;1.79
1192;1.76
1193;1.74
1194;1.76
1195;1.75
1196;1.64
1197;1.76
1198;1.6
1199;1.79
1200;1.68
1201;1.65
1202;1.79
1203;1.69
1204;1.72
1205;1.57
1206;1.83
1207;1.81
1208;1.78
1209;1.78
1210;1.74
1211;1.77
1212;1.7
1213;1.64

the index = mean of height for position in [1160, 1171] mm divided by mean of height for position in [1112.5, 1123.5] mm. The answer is 1.4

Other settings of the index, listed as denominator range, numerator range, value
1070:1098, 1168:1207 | 1.29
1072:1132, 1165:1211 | 1.34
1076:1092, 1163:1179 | 1.27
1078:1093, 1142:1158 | 1.11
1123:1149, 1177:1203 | 1.33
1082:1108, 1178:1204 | 1.31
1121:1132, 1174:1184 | 1.53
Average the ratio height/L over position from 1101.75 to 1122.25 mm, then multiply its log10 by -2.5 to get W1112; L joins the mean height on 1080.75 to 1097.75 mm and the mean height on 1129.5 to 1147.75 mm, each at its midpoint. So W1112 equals 0.06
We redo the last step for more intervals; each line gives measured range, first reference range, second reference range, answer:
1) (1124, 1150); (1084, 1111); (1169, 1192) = 0.167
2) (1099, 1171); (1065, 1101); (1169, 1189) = 0.128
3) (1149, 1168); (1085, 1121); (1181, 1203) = -0.080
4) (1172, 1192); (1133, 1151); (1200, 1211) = -0.156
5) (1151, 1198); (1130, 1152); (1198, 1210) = -0.143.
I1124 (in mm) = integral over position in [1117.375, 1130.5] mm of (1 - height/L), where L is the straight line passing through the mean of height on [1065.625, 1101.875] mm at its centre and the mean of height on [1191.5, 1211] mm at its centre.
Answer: 1.9 mm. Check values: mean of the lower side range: 1.38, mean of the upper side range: 1.73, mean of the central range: 1.28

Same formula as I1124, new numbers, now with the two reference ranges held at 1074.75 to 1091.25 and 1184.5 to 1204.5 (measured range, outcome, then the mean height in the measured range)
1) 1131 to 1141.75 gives 1.60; 1.35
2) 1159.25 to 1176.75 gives -1.37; 1.81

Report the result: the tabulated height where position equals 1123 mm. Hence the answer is 1.31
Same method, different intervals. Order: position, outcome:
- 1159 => 1.78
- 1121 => 1.26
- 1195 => 1.75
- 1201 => 1.65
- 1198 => 1.6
